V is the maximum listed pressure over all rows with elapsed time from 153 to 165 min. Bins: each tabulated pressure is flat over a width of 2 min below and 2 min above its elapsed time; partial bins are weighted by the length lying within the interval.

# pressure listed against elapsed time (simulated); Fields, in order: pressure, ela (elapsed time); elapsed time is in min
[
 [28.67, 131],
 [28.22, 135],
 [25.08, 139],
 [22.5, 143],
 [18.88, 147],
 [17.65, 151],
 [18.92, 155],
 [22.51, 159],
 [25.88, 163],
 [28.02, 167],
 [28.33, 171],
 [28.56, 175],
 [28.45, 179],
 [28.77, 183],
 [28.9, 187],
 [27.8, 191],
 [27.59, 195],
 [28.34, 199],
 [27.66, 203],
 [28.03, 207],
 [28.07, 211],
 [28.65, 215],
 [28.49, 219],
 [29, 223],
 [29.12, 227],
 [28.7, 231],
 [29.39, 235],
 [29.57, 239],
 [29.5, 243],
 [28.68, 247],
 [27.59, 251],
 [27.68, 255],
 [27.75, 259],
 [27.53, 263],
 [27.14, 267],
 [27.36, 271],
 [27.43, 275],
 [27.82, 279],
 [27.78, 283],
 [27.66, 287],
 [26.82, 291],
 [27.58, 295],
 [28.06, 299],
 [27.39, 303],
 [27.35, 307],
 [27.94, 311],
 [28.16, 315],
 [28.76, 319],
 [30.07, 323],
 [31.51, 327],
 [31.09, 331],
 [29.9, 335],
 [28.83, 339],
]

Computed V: 25.88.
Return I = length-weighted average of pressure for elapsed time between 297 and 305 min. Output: 27.7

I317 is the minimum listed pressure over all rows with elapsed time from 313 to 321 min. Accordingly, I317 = 28.16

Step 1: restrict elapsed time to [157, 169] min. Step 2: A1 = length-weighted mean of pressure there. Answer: 25.5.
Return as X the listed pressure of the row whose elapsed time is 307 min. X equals 27.35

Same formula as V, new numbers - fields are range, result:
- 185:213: 28.9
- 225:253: 29.57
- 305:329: 31.51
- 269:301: 28.06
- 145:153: 18.88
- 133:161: 28.22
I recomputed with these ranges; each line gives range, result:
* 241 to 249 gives 29.1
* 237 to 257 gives 28.6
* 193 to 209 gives 27.9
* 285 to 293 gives 27.2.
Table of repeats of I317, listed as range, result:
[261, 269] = 27.14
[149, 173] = 17.65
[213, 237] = 28.49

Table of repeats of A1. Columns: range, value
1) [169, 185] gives 28.5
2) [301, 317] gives 27.7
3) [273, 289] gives 27.7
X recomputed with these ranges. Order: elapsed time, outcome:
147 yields 18.88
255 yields 27.68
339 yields 28.83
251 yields 27.59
